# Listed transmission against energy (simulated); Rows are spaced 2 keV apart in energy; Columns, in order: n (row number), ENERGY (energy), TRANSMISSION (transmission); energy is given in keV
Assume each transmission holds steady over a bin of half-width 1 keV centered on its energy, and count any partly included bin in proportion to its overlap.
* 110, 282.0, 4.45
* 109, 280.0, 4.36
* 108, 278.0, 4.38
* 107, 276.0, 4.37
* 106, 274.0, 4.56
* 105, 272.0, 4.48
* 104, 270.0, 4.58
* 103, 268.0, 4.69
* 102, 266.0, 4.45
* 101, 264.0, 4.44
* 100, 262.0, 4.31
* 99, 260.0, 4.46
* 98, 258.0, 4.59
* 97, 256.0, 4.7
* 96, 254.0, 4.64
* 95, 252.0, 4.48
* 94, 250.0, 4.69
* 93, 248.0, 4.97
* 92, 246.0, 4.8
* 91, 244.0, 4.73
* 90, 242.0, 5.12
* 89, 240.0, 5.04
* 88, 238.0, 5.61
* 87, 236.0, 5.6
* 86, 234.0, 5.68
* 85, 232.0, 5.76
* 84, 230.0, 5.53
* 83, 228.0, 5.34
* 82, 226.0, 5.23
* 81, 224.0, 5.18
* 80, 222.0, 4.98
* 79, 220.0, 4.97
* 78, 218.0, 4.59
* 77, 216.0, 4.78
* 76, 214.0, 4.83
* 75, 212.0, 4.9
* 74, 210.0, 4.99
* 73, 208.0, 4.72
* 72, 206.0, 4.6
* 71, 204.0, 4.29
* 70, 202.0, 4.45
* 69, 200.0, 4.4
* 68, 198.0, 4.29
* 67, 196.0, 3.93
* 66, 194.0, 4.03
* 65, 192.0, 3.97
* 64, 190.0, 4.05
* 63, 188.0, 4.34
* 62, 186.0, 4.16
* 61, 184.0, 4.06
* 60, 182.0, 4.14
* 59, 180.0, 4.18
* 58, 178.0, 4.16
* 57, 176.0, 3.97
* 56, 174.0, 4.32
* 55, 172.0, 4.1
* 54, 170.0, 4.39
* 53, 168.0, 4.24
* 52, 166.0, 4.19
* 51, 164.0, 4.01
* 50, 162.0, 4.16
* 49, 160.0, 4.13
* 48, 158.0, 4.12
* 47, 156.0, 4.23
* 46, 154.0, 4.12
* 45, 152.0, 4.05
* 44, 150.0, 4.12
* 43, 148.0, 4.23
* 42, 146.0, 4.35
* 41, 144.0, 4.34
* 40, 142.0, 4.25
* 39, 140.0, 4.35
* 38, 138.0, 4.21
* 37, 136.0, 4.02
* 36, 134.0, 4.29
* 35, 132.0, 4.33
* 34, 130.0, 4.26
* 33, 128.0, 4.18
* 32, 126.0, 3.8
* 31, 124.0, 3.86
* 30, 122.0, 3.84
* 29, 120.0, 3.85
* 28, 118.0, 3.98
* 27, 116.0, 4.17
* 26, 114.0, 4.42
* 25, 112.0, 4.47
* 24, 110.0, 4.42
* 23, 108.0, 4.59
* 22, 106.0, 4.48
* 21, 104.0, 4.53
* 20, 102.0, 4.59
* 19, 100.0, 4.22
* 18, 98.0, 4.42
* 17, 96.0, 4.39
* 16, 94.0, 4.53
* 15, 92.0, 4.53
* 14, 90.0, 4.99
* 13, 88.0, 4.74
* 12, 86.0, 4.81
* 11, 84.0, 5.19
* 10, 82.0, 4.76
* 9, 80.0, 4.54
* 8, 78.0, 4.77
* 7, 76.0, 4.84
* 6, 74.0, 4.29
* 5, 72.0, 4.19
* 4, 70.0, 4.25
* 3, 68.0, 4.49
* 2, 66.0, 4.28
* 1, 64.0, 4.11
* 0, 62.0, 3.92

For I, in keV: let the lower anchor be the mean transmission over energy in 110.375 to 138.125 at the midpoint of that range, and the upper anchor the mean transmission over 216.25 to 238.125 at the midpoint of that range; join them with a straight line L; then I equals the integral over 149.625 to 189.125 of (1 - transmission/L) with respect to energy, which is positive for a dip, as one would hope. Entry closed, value 4.0 keV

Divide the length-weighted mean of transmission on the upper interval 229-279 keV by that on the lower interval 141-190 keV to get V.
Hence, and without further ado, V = 1.2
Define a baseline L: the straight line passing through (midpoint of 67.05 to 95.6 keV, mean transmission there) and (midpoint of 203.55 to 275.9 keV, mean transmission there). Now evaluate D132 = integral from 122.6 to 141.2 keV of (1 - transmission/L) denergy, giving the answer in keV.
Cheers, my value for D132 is 2.25 keV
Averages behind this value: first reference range 4.63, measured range 4.14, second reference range 4.87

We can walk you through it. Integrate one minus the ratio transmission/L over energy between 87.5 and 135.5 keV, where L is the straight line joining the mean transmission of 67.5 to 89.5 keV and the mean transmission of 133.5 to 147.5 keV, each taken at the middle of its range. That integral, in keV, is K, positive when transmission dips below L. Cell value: 1.2 keV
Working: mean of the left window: 4.64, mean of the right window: 4.26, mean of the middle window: 4.32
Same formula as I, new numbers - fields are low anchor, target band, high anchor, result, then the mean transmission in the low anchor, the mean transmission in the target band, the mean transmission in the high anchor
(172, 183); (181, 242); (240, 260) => -4.31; 4.15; 4.75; 4.75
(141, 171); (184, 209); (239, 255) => 1.17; 4.2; 4.26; 4.81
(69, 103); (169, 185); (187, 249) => 1.99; 4.59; 4.17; 4.83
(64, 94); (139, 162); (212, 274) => 2.55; 4.6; 4.21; 4.9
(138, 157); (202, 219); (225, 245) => 1.17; 4.23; 4.7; 5.36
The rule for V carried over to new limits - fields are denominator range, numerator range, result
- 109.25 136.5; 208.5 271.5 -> 1.19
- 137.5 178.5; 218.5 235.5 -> 1.27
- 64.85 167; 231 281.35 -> 1.10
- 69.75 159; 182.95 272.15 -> 1.08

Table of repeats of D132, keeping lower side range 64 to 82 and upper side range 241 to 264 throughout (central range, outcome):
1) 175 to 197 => 2.4 keV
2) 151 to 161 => 0.9 keV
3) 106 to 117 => 0.2 keV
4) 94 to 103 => 0.1 keV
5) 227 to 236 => -1.8 keV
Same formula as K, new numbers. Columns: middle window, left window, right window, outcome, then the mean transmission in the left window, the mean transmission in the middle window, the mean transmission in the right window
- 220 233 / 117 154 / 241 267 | -2.25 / 4.13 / 5.31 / 4.64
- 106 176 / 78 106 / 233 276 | 7.31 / 4.63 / 4.19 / 4.78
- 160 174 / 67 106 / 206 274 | 1.64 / 4.58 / 4.19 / 4.9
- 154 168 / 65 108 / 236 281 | 1.42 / 4.56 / 4.15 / 4.68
